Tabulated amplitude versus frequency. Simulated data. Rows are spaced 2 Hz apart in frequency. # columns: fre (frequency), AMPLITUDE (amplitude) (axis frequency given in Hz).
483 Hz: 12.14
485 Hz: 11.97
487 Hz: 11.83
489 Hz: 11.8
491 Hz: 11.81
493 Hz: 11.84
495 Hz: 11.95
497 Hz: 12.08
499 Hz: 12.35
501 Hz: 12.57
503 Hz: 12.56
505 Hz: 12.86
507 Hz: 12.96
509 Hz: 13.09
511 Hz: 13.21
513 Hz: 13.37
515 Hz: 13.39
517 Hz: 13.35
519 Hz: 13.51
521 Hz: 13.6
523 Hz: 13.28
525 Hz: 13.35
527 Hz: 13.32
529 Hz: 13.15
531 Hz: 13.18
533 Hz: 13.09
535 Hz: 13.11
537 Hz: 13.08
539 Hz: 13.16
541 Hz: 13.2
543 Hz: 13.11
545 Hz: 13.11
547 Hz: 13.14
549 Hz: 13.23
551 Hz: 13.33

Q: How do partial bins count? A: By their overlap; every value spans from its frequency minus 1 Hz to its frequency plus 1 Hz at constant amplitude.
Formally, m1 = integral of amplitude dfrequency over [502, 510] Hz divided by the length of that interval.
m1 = 12.9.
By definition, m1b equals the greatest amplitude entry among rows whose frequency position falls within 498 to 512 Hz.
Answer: 13.21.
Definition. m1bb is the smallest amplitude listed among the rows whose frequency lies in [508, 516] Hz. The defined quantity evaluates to 13.09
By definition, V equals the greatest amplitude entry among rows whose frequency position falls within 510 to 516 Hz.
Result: 13.39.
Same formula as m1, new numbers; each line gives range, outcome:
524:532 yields 13.2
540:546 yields 13.1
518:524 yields 13.5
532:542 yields 13.1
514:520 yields 13.4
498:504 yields 12.5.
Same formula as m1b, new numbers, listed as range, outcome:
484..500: 12.35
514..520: 13.51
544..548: 13.14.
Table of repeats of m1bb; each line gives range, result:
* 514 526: 13.28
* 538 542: 13.16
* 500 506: 12.56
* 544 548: 13.11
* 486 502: 11.8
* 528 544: 13.08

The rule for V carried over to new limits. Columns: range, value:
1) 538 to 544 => 13.2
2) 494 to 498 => 12.08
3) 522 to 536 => 13.35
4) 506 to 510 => 13.09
